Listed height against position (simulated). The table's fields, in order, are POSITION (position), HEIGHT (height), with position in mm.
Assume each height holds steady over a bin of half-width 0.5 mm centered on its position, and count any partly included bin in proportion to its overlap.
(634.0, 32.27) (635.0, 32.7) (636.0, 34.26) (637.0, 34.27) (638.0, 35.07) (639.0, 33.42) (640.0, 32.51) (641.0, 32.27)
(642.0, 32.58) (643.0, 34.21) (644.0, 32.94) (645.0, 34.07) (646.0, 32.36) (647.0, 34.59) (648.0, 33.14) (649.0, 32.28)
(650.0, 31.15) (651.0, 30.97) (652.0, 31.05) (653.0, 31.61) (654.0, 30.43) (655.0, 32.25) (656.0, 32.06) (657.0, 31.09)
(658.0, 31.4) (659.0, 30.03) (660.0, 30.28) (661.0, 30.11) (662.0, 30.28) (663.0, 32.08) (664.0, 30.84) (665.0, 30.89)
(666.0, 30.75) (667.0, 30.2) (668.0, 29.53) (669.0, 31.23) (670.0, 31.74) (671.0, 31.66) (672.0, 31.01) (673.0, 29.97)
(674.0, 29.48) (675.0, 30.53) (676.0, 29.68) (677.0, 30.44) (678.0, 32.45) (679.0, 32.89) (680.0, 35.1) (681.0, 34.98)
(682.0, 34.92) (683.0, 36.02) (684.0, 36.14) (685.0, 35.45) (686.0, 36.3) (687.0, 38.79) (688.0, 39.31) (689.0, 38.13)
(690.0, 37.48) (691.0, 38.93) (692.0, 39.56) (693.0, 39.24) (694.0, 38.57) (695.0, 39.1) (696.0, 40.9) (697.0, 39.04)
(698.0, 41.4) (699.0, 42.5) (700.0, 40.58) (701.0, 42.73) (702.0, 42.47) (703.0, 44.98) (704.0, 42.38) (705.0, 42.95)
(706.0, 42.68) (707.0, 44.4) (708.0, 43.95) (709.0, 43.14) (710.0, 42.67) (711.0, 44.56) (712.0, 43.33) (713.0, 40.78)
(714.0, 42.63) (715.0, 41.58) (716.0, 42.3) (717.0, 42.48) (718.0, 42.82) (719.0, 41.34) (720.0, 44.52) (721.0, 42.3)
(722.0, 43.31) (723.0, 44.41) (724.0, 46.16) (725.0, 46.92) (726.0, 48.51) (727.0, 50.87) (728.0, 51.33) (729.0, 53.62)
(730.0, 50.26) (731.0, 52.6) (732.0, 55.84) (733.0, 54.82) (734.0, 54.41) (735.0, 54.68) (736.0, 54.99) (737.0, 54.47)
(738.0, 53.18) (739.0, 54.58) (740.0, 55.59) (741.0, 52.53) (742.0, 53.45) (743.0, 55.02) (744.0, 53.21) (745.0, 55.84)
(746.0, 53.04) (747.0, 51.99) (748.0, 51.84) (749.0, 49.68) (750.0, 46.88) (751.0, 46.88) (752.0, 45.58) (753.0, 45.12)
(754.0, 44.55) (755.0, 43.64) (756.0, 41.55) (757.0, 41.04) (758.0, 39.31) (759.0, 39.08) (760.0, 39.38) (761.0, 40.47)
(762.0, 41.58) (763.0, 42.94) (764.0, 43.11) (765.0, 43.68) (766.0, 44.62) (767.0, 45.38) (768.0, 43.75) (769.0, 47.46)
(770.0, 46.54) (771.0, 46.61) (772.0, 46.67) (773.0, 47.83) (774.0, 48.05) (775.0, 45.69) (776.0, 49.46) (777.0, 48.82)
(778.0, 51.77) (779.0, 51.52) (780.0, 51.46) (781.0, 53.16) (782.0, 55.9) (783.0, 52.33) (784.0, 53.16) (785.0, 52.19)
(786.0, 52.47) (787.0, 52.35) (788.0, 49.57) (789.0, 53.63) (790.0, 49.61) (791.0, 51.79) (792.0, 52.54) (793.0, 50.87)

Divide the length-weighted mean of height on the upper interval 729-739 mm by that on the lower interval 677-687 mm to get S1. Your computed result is 1.55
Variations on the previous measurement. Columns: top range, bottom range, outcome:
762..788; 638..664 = 1.52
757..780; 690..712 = 1.08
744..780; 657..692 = 1.40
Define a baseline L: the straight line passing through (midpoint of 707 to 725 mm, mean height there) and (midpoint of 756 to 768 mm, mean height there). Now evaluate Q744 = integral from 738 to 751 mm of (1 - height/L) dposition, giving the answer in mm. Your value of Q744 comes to -3.1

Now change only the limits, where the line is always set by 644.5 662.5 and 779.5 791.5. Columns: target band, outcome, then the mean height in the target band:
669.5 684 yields 1.21 mm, 32.3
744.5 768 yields 1.26 mm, 45.1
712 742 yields -3.82 mm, 48.7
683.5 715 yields -1.63 mm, 40.8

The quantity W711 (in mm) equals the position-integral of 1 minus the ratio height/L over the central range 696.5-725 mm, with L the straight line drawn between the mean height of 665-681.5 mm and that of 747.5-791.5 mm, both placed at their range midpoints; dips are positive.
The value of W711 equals -4.1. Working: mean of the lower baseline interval 31.3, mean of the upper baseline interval 47.2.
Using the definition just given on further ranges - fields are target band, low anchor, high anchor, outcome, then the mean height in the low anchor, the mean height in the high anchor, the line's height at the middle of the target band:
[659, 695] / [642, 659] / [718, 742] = 4.4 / 32.2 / 50.4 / 38.2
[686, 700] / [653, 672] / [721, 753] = 0.0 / 31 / 51.3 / 39.3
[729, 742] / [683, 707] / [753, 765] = -4.1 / 40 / 41.8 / 41.1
